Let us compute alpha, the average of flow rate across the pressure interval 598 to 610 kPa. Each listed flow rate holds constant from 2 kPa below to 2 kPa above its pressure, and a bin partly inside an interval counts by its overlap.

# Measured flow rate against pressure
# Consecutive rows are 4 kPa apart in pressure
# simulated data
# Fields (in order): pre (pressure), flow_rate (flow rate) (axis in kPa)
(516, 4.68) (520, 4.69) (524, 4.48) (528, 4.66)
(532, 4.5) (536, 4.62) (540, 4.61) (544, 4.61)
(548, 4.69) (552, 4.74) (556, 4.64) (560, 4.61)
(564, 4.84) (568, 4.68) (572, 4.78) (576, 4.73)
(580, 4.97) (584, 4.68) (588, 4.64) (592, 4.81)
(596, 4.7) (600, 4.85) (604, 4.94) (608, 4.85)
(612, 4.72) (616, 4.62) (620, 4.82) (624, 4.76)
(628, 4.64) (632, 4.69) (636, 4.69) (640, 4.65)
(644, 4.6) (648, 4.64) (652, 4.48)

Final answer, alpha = 4.88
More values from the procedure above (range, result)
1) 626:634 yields 4.67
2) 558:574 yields 4.73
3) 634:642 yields 4.67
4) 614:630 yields 4.71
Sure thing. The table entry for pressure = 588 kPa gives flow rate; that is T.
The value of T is 4.64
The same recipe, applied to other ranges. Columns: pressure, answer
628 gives 4.64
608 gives 4.85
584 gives 4.68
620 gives 4.82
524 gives 4.48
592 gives 4.81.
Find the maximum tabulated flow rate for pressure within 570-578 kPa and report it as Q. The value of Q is 4.78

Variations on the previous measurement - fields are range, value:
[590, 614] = 4.94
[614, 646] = 4.82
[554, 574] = 4.84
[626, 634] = 4.69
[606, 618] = 4.85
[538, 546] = 4.61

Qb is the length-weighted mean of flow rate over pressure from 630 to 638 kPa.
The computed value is 4.69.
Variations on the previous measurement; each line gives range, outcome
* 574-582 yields 4.85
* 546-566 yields 4.7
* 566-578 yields 4.73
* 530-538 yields 4.56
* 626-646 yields 4.65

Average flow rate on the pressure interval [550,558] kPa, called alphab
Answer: 4.69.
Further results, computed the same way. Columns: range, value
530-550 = 4.61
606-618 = 4.73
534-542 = 4.62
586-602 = 4.75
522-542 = 4.57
